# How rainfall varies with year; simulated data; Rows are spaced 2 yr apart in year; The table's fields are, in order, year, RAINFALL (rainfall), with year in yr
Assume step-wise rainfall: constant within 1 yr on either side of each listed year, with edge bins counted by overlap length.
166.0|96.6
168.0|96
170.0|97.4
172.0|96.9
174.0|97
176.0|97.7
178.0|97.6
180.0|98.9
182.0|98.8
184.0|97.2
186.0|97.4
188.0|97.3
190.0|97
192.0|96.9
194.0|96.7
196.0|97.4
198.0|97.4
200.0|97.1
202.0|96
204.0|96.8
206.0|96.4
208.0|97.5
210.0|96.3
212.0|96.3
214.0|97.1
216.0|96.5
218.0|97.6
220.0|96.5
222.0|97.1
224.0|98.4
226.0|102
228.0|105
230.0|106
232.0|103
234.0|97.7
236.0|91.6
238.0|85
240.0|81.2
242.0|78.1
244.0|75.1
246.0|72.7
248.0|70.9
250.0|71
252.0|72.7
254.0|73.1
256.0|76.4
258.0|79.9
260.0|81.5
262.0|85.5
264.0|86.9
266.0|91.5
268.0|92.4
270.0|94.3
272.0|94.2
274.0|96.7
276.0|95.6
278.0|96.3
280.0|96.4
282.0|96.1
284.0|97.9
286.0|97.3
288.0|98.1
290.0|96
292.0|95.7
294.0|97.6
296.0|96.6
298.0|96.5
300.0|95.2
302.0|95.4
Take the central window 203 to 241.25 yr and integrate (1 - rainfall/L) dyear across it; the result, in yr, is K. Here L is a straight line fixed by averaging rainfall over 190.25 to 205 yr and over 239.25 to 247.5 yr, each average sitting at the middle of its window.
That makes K -4.89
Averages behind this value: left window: 96.9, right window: 76.3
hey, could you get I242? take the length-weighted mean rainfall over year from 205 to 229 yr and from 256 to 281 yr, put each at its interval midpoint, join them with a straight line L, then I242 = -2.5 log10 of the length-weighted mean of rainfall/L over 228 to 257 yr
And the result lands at 0.14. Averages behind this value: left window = 98.1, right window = 90.4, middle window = 83.2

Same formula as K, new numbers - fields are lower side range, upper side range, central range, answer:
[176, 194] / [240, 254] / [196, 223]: -2.7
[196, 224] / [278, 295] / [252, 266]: 2.3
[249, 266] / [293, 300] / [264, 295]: -2.3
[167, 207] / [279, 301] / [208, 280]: 5.4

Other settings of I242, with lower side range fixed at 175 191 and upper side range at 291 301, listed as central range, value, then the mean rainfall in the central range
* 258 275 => 0.081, 89.8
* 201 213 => 0.010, 96.5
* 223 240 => -0.005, 97.6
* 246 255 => 0.322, 72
